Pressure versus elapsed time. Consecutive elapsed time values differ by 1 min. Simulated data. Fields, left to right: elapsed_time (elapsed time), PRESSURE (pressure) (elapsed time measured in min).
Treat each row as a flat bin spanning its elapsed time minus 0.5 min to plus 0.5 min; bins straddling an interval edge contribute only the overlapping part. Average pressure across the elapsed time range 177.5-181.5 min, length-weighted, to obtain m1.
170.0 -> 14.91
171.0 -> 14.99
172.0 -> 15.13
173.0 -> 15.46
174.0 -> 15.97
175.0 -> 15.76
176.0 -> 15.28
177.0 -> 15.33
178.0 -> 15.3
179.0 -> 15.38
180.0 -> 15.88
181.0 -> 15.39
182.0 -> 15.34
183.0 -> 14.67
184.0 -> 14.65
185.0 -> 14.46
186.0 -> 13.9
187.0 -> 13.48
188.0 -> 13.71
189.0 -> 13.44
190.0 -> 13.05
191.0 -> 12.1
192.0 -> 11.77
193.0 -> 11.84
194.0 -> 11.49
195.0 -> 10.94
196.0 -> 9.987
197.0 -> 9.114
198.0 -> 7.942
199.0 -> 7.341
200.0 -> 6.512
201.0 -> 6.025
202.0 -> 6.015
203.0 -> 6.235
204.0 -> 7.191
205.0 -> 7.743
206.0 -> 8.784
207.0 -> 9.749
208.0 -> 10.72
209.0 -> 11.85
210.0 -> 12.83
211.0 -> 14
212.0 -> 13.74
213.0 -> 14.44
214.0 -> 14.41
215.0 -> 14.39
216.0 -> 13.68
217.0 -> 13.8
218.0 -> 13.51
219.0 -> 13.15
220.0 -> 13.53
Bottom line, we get 15.5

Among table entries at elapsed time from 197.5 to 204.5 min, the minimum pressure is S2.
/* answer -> 6.015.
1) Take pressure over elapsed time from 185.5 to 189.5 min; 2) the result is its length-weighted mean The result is 13.6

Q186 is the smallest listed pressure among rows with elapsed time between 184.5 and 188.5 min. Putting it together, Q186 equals 13.48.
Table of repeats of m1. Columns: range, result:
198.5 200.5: 6.93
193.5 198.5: 9.89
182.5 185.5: 14.6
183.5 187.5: 14.1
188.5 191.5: 12.9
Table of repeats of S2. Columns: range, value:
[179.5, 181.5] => 15.39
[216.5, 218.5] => 13.51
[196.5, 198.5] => 7.942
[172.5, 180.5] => 15.28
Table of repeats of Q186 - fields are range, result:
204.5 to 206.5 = 7.743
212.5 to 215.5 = 14.39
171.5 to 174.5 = 15.13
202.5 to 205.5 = 6.235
